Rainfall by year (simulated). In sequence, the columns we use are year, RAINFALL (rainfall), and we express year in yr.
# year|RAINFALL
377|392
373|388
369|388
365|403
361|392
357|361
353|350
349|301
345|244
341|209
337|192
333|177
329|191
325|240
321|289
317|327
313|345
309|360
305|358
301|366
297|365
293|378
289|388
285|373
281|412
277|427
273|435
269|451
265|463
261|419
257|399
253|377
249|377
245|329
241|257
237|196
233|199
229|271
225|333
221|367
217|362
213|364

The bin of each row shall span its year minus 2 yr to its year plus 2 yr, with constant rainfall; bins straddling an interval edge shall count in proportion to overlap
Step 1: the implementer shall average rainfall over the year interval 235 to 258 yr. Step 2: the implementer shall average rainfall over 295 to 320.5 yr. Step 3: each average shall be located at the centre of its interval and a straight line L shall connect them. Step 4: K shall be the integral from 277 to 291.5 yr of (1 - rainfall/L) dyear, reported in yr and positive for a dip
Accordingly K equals -2.5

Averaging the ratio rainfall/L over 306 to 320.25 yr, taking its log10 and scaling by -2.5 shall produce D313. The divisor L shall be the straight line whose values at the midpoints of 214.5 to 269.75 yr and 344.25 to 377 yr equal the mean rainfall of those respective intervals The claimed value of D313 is 0.04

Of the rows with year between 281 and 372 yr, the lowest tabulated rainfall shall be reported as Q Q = 177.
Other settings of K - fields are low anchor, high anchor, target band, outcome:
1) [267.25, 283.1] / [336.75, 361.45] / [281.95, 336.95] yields 8.02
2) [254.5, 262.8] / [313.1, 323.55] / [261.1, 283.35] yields -2.88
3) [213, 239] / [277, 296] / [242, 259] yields -1.55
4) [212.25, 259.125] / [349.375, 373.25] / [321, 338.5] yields 7.27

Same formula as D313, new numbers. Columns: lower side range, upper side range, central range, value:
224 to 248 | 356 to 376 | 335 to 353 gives 0.425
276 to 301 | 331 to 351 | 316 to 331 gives 0.095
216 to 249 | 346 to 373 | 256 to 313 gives -0.235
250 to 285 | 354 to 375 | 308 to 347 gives 0.485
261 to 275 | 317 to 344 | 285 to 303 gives -0.061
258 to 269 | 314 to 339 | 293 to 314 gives -0.159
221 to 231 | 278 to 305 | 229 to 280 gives -0.037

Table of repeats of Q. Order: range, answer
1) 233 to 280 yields 196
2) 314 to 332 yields 191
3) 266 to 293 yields 373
